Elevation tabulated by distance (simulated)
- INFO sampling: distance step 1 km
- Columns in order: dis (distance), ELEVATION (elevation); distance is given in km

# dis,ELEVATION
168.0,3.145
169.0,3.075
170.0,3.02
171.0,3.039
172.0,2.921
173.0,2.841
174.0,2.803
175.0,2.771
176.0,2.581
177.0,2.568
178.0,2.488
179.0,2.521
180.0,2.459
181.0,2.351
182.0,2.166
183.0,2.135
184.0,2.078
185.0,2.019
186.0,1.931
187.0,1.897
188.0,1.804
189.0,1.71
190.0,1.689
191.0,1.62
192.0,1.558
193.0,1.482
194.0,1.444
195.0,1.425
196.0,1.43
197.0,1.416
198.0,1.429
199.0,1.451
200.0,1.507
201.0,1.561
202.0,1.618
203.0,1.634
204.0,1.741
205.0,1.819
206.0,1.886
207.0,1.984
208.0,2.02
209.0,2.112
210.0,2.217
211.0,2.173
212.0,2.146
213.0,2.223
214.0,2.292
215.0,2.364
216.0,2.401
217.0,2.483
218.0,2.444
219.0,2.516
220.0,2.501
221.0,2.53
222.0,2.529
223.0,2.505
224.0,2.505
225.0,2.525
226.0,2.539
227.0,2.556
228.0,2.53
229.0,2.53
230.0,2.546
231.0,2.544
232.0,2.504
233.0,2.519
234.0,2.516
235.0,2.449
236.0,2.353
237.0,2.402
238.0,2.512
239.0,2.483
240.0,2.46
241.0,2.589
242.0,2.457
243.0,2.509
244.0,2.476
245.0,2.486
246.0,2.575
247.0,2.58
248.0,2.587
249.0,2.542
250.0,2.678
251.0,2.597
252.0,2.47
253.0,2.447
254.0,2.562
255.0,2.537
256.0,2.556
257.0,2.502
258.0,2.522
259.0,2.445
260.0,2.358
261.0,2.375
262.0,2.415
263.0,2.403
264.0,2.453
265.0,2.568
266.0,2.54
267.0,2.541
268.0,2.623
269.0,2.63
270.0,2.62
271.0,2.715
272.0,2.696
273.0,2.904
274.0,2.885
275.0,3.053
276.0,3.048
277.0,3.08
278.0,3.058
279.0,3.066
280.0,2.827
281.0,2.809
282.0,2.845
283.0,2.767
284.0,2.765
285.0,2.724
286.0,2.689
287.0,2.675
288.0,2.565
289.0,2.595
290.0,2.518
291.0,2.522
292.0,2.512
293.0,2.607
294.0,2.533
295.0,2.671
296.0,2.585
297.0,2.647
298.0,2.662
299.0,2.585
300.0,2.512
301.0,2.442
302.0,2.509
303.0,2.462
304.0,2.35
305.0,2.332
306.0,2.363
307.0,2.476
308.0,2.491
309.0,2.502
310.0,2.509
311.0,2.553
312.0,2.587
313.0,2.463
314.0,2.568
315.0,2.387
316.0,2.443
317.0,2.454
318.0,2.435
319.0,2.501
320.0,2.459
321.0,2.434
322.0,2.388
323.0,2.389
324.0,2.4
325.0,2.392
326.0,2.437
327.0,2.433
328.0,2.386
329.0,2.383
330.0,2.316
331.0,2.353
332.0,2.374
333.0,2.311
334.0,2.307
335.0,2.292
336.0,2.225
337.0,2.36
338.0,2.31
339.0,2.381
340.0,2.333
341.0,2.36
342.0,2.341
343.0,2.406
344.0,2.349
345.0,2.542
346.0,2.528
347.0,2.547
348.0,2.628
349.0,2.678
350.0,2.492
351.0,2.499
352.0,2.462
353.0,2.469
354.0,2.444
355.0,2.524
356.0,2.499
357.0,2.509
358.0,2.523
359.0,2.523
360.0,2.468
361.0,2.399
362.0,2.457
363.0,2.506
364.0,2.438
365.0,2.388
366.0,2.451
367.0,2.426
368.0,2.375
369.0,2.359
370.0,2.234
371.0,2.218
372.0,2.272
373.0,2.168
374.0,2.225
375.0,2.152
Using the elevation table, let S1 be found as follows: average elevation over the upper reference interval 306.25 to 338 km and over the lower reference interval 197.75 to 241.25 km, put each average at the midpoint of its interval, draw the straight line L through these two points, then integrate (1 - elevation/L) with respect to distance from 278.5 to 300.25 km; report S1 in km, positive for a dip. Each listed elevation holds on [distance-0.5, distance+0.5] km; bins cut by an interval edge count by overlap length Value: -2.8 km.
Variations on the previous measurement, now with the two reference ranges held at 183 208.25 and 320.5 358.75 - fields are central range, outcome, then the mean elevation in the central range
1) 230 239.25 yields -2.89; 2.48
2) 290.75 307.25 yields -2.25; 2.52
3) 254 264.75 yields -2.40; 2.46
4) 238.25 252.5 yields -4.33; 2.53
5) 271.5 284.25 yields -4.85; 2.91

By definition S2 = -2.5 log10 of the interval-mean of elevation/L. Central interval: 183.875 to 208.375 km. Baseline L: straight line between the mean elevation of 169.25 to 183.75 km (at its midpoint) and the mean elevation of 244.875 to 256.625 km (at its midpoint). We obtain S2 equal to 0.48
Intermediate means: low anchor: 2.62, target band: 1.68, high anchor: 2.55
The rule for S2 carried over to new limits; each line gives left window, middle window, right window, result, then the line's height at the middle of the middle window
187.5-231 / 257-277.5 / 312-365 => -0.19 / 2.22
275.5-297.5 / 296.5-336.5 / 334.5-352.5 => 0.06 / 2.57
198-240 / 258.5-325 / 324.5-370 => -0.11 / 2.35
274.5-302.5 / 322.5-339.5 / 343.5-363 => 0.10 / 2.57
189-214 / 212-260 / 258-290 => -0.14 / 2.2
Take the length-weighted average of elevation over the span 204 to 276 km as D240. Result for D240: 2.47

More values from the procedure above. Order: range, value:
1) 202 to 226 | 2.23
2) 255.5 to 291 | 2.68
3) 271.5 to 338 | 2.56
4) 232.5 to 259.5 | 2.51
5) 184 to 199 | 1.64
